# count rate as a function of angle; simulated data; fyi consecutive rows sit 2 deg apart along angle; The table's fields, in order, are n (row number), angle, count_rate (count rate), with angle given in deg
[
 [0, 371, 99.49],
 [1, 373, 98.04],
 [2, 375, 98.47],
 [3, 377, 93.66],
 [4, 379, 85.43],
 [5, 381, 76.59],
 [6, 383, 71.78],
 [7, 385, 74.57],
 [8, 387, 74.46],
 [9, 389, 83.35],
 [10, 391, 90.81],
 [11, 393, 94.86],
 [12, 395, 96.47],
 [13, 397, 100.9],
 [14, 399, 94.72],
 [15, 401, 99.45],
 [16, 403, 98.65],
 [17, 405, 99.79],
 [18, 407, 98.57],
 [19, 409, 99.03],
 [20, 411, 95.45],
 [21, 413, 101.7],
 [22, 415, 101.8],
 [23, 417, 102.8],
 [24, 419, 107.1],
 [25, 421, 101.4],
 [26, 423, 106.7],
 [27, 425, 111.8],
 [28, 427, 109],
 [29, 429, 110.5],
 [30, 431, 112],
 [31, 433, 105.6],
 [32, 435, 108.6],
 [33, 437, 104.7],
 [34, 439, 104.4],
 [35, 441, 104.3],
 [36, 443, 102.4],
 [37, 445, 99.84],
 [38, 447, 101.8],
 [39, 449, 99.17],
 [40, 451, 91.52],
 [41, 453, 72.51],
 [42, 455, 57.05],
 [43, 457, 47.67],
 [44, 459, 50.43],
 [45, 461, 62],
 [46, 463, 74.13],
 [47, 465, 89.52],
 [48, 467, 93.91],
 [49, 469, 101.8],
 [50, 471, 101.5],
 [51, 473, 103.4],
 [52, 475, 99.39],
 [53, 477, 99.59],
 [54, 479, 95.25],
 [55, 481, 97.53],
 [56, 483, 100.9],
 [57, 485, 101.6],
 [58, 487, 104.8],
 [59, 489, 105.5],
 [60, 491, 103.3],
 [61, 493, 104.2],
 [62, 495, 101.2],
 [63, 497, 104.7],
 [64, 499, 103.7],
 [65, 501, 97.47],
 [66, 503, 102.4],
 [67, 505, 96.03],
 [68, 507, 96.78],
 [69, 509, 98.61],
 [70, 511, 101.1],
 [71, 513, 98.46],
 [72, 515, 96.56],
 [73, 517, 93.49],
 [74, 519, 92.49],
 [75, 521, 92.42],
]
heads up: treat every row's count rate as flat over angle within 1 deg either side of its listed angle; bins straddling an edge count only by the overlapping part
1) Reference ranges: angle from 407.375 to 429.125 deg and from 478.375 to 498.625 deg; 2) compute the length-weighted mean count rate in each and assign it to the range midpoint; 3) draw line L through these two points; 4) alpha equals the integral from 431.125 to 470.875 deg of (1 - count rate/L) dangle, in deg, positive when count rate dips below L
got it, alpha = 5.5 deg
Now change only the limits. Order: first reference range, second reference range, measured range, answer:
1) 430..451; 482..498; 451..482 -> 6.03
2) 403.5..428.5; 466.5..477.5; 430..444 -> -0.55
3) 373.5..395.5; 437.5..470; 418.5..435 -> -4.45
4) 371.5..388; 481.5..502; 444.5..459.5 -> 2.87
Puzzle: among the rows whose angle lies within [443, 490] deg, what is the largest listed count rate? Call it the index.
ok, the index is 105.5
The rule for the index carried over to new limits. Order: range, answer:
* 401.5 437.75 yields 112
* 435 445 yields 108.6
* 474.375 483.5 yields 100.9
